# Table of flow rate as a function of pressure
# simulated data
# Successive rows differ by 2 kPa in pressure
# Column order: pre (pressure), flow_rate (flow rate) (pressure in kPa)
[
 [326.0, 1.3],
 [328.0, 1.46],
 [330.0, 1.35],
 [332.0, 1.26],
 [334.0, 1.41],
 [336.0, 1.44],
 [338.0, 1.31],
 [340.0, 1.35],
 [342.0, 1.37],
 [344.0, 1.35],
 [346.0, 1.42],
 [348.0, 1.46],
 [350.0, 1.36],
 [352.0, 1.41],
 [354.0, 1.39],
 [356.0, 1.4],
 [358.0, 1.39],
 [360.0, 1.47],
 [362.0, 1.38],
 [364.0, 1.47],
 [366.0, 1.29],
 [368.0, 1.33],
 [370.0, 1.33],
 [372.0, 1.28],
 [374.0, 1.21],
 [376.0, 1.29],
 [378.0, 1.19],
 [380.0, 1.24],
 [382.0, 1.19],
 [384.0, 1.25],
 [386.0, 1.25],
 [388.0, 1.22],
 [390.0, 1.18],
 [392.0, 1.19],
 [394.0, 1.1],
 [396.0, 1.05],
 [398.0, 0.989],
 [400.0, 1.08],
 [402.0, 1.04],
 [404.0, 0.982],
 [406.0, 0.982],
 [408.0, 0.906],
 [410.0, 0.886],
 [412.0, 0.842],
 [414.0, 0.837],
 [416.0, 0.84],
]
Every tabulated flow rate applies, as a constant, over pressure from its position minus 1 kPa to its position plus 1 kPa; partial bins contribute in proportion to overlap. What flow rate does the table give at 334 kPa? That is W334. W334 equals 1.41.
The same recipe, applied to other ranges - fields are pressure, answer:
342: 1.37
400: 1.08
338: 1.31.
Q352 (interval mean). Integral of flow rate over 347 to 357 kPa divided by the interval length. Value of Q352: 1.4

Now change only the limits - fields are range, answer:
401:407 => 1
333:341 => 1.38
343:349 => 1.41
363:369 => 1.36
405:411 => 0.925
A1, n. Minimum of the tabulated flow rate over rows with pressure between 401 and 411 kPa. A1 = 0.886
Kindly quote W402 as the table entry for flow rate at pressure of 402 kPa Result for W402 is 1.04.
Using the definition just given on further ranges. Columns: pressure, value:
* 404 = 0.982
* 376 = 1.29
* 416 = 0.84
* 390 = 1.18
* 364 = 1.47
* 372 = 1.28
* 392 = 1.19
